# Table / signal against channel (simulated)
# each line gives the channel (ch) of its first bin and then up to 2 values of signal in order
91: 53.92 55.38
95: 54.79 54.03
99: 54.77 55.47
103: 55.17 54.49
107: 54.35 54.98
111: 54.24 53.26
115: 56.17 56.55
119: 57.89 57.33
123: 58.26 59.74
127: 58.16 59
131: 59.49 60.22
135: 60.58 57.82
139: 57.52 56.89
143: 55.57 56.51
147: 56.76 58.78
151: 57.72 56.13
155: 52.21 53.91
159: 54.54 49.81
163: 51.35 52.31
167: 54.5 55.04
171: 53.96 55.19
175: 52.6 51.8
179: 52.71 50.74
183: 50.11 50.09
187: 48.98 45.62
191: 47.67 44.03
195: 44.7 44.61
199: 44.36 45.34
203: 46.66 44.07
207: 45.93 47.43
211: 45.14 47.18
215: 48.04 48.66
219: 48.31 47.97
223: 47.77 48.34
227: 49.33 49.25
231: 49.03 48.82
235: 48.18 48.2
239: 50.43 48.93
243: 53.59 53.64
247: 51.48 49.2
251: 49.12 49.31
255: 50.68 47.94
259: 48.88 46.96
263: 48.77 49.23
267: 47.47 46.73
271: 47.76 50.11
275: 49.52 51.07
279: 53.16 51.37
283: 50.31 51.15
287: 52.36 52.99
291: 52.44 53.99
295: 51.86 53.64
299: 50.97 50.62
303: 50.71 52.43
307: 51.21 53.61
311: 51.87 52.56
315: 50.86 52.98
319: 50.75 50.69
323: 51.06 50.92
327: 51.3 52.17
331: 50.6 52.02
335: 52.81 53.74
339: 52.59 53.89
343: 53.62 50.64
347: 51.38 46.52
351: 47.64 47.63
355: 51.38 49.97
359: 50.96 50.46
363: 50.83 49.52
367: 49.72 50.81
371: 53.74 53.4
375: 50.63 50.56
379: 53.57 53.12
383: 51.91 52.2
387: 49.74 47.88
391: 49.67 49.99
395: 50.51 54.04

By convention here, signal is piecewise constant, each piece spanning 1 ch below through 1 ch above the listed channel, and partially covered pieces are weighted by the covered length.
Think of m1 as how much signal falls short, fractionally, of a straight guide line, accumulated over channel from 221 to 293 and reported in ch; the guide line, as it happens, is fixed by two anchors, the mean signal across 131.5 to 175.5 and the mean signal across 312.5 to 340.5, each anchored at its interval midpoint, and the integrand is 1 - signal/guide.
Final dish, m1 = 4.66 ch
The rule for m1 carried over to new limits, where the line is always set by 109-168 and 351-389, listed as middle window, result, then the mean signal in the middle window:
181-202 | 3.2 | 46.8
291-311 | 0.2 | 52.1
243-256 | 0.7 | 50.8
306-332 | 0.3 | 51.6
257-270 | 1.3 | 48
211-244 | 3.3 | 48.8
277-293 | 0.3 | 52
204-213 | 1.5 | 45.8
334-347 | -0.3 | 52.8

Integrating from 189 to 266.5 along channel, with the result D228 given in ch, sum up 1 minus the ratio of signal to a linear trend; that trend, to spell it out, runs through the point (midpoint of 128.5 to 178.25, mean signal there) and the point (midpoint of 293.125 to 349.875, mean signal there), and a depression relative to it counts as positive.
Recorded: 8.4 ch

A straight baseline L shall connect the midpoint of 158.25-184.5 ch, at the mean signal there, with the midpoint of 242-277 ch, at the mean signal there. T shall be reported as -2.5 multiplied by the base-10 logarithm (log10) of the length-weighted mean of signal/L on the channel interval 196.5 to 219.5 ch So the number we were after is 0.11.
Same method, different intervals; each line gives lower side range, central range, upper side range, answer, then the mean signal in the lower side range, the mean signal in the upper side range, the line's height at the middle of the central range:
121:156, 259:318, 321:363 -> 0.04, 57.7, 51.1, 52.8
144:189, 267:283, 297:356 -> 0.05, 53.3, 51.4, 52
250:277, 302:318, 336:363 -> -0.05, 48.7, 50.8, 49.9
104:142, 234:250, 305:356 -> 0.07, 57.2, 51.4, 53.9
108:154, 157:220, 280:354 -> 0.13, 57.4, 51.6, 55.6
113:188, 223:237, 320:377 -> 0.10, 55.3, 51.1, 53.6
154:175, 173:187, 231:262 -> 0.02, 53.2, 49.7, 52.6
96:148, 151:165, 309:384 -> 0.05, 56.7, 51.4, 55.9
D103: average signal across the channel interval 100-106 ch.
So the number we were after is 55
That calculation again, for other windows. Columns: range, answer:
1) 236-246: 51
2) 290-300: 52.6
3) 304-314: 52.3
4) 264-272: 47.8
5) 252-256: 50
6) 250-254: 49.2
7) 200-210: 45.9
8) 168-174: 54.7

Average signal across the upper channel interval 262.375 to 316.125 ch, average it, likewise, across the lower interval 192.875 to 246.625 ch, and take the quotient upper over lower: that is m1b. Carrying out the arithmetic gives 1.1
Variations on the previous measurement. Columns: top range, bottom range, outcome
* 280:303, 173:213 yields 1.09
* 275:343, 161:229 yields 1.06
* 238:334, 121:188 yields 0.92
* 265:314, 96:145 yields 0.90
